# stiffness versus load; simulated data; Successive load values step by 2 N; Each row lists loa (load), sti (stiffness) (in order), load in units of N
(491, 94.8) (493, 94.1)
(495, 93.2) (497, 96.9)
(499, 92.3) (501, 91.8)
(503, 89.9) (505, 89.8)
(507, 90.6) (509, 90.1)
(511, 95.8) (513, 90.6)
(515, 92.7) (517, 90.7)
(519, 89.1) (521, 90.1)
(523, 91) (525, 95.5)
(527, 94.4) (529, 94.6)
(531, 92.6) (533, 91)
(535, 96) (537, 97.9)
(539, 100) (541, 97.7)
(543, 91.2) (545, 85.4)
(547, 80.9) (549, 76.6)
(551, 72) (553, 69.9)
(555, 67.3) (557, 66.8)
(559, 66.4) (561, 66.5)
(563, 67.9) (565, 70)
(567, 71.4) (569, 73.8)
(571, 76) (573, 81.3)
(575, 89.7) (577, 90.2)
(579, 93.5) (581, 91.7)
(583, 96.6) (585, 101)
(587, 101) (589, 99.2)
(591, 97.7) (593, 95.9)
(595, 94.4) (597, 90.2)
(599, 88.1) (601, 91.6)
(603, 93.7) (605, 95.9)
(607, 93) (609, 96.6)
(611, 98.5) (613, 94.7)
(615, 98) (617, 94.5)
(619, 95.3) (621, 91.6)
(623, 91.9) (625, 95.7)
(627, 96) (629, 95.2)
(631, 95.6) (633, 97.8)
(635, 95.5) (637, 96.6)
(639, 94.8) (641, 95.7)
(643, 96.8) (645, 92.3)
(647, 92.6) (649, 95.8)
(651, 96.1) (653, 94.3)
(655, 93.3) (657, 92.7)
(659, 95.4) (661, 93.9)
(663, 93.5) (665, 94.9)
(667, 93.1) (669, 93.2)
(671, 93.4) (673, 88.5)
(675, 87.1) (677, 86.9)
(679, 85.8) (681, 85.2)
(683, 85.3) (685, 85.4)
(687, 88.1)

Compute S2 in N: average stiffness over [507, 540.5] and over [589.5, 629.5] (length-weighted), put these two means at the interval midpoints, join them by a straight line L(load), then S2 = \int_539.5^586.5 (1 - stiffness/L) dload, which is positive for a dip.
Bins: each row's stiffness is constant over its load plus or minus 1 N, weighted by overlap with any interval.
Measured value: 6.6 N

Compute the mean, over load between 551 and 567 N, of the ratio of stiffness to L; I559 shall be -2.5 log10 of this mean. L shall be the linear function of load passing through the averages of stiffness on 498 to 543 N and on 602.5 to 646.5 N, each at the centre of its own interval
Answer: 0.34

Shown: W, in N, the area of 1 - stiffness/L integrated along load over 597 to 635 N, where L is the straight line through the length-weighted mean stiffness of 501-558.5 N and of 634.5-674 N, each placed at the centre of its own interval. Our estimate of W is -0.95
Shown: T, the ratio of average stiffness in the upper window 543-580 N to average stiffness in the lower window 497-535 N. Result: 0.83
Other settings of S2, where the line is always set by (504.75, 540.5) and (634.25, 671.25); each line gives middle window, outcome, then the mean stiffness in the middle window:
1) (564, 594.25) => 1.6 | 88.6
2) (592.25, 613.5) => 0.0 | 93.8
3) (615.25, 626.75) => 0.0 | 94.2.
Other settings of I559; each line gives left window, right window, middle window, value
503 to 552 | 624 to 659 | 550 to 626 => 0.07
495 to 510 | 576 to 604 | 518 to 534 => 0.00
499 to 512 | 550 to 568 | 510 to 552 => -0.13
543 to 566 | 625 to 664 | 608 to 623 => -0.09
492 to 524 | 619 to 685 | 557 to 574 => 0.28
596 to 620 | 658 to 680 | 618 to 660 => -0.02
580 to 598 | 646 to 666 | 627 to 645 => -0.01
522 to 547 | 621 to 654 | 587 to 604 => 0.00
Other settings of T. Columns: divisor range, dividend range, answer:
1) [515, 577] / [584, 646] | 1.14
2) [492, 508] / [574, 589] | 1.03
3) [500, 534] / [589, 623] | 1.03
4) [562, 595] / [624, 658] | 1.09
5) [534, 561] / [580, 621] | 1.17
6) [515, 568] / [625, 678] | 1.12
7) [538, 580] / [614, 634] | 1.21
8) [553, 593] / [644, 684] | 1.11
